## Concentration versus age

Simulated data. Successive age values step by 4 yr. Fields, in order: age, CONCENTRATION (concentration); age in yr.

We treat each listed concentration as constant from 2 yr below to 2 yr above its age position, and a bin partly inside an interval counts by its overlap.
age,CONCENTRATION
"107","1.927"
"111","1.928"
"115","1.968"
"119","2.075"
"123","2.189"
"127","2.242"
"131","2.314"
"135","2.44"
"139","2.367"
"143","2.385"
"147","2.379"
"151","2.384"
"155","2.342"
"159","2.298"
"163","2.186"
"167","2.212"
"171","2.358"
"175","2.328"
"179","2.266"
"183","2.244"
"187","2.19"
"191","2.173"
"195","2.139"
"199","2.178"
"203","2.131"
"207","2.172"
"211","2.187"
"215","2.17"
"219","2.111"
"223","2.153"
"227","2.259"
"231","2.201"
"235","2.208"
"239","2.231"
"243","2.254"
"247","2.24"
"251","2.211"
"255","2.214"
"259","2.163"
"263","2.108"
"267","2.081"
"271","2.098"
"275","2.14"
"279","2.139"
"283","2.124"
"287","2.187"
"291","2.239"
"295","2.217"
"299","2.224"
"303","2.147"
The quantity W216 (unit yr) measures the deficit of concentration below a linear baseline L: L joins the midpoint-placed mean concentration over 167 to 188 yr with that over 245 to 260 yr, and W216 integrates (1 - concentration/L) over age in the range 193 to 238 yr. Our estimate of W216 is 1.3 yr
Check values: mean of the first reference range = 2.28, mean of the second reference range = 2.21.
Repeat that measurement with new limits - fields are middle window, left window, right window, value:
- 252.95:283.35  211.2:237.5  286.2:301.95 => 1.0 yr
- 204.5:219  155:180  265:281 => 0.3 yr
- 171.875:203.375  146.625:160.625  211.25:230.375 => 0.6 yr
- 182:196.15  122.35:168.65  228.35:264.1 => 0.5 yr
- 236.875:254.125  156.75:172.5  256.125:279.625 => -0.6 yr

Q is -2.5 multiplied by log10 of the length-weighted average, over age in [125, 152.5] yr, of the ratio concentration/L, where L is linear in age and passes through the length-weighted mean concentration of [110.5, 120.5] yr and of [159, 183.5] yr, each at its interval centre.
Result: -0.121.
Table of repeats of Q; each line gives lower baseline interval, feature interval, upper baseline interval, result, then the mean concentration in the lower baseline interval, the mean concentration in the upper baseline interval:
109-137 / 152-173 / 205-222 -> -0.059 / 2.17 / 2.16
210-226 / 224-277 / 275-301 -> -0.007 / 2.16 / 2.18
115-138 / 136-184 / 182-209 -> -0.054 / 2.23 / 2.17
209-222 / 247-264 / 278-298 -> -0.007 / 2.16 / 2.19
